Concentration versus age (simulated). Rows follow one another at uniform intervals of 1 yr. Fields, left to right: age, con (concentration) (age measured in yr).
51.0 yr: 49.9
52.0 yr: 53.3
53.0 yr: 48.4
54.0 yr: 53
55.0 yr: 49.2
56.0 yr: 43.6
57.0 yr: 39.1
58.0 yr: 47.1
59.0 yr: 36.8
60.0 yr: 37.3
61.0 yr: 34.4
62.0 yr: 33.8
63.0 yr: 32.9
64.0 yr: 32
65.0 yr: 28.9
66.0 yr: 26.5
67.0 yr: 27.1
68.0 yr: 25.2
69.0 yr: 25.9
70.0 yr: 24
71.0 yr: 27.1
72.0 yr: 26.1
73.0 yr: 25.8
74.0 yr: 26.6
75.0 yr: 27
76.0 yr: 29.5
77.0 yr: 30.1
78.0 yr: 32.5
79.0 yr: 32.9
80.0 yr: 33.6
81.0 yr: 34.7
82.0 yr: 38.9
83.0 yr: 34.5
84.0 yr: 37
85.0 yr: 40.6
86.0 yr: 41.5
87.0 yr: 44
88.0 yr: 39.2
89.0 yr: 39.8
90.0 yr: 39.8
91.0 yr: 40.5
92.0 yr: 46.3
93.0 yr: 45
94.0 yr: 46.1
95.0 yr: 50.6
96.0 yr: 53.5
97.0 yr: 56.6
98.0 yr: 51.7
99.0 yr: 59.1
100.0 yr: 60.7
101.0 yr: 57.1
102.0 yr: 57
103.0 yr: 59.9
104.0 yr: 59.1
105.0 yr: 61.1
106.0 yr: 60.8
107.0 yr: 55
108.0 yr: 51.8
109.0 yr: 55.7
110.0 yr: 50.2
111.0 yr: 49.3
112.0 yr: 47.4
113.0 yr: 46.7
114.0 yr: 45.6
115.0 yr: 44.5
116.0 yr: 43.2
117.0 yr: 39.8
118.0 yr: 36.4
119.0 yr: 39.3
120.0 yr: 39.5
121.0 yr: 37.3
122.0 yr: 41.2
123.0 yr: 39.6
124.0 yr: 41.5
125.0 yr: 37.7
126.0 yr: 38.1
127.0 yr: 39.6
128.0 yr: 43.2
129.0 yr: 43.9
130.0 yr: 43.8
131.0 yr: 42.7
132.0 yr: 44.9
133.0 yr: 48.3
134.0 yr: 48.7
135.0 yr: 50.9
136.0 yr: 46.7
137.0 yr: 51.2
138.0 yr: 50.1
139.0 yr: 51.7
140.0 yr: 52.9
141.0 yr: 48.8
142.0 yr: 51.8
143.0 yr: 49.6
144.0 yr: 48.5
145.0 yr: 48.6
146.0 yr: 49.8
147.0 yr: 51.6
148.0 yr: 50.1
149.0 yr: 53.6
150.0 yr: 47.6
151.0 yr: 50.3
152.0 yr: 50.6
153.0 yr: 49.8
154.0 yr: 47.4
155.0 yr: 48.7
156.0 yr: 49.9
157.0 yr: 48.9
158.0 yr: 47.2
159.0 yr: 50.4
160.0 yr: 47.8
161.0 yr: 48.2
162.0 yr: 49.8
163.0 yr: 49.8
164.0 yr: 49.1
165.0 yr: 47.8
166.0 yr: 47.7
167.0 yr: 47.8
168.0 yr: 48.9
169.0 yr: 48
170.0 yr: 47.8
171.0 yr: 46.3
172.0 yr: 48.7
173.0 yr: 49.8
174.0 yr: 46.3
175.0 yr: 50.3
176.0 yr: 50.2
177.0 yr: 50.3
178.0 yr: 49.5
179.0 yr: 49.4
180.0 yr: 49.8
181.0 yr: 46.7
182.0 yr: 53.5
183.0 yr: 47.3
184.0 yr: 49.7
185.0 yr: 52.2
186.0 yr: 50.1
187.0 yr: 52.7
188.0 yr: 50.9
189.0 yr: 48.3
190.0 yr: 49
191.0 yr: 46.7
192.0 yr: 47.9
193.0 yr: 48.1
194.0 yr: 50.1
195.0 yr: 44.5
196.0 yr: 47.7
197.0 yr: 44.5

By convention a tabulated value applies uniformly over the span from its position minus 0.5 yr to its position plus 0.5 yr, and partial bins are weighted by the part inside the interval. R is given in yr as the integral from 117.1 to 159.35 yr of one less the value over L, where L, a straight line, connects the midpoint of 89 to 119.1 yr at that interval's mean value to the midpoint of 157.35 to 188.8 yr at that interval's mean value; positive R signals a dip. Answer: 2.81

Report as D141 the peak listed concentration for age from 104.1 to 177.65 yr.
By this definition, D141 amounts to 61.1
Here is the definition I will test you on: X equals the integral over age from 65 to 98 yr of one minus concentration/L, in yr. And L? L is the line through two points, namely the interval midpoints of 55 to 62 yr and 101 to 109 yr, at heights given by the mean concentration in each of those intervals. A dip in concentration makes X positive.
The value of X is 8.9 yr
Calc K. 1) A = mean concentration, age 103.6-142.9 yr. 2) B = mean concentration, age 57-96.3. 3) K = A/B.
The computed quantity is 1.33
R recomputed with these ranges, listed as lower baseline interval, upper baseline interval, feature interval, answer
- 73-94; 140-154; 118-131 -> 1.4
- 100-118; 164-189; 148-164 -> 0.2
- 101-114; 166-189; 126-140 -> 1.6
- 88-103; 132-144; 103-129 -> 2.1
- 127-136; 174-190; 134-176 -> -1.6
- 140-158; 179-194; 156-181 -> 0.5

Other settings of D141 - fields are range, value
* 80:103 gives 60.7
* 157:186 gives 53.5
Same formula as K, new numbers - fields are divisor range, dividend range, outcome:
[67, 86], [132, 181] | 1.60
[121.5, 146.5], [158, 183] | 1.06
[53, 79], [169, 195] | 1.48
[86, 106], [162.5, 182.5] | 0.96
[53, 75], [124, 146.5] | 1.39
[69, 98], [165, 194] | 1.31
